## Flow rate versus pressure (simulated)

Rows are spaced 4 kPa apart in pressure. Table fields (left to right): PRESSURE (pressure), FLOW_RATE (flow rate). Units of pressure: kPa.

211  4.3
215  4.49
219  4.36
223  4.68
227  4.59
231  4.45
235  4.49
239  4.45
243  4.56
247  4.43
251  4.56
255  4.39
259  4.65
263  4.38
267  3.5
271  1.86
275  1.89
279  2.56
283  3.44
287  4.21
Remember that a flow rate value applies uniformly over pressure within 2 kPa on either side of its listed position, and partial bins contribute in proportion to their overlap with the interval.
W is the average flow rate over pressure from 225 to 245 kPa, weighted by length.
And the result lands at 4.51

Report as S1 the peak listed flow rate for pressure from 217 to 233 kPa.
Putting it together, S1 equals 4.68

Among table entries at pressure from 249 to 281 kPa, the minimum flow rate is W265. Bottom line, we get 1.86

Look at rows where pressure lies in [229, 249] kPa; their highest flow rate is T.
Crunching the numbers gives 4.56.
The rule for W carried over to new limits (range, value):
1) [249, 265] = 4.5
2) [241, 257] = 4.48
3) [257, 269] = 4.18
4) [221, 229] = 4.63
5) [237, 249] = 4.48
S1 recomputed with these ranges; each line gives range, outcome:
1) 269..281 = 2.56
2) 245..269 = 4.65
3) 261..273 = 4.38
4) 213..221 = 4.49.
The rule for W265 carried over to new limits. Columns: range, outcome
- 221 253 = 4.43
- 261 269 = 3.5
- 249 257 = 4.39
